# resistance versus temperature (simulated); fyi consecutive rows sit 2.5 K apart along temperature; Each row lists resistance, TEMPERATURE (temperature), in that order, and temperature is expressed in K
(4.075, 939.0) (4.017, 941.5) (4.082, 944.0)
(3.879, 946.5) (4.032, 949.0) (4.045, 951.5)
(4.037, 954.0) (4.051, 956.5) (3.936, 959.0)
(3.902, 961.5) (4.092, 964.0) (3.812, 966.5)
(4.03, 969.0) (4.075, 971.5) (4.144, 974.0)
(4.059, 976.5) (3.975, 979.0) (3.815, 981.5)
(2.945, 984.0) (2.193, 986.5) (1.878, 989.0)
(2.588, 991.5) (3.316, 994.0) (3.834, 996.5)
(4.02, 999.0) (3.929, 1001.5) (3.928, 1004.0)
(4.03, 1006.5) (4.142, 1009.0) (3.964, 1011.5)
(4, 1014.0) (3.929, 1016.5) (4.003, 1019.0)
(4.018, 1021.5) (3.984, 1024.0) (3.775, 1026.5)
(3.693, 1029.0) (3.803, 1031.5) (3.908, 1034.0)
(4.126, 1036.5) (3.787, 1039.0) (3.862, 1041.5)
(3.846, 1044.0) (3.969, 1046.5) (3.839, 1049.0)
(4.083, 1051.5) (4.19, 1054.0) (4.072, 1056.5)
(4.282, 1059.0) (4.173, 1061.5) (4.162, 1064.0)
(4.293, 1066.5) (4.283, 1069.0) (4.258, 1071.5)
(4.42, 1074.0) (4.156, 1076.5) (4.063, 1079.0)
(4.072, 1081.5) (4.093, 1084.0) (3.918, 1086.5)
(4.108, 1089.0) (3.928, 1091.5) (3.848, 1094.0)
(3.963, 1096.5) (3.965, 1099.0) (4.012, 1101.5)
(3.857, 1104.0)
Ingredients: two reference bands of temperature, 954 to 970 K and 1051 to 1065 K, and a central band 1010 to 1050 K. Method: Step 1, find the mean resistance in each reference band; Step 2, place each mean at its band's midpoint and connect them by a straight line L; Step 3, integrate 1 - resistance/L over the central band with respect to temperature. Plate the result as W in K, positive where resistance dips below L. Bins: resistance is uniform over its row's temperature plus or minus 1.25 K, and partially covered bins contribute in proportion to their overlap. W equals 1.95 K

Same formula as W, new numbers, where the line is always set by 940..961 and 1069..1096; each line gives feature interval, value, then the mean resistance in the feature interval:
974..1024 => 5.0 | 3.63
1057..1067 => -0.3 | 4.21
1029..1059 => 0.8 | 3.96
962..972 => 0.1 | 3.99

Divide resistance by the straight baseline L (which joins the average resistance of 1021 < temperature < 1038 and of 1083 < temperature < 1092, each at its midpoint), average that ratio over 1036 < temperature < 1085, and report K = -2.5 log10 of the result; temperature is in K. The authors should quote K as -0.04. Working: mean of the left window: 3.89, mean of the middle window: 4.1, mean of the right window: 4.02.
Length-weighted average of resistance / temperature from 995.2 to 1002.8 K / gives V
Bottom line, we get 3.92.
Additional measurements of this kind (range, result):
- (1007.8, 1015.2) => 4.03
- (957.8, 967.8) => 3.94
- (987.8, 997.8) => 2.91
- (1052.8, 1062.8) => 4.18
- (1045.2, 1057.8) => 4.03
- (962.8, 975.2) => 4.03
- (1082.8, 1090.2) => 4.04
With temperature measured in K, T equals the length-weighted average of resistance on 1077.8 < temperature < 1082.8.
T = 4.07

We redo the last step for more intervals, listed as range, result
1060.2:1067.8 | 4.21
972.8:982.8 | 3.99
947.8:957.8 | 4.04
